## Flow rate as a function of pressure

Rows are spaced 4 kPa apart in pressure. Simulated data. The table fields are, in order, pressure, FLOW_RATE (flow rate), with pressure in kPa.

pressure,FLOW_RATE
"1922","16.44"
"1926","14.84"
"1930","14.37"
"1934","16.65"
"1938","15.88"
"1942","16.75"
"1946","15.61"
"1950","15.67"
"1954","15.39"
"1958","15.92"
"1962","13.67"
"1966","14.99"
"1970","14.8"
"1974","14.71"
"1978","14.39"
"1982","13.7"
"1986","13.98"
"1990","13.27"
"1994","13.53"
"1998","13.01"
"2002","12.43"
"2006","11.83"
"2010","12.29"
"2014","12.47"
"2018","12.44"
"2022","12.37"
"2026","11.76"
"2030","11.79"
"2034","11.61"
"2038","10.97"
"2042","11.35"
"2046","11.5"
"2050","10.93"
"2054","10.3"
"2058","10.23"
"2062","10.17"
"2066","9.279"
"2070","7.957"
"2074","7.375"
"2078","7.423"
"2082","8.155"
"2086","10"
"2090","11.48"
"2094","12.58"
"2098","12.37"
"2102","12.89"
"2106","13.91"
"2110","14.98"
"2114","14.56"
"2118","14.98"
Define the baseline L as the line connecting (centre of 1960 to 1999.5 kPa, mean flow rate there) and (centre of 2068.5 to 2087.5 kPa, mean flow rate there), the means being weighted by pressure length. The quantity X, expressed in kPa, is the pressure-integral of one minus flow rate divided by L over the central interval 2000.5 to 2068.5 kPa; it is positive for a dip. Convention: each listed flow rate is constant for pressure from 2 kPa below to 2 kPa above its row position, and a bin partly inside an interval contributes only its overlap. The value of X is -4.2 kPa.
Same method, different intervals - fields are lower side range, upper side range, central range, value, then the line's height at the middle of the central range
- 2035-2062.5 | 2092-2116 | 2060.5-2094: 8.42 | 12.2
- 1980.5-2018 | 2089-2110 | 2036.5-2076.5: 9.15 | 12.9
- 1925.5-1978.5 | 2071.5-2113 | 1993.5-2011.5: 1.64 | 13.8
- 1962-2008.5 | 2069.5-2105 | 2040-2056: 0.74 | 11.6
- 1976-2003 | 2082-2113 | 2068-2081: 5.14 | 12.6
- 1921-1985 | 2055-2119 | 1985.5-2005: 1.10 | 13.9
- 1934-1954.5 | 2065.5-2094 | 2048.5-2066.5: -0.09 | 10.2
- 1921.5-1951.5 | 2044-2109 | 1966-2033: 1.53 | 13.4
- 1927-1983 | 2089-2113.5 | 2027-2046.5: 3.63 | 14.1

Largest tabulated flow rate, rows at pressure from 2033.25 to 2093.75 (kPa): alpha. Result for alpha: 11.61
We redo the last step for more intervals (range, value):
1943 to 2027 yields 15.92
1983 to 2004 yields 13.98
